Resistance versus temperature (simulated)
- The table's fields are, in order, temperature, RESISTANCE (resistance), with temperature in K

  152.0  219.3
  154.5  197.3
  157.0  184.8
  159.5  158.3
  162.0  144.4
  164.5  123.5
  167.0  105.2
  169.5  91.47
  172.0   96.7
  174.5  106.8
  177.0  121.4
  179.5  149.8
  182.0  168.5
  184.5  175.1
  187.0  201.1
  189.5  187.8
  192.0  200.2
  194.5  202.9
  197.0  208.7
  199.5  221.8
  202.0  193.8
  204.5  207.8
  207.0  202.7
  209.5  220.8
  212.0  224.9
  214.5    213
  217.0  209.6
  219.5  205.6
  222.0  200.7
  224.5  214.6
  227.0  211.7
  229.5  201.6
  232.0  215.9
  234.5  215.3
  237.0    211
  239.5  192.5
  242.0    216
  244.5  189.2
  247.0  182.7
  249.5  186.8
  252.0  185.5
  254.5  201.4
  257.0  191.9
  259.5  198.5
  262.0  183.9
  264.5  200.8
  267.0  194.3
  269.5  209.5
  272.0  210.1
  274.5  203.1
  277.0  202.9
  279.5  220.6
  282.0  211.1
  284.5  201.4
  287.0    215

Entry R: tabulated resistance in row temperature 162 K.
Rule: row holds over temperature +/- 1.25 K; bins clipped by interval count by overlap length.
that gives 144.4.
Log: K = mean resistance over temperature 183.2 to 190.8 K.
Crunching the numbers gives 188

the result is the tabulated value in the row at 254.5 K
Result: 201.4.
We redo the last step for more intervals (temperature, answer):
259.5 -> 198.5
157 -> 184.8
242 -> 216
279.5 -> 220.6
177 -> 121.4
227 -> 211.7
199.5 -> 221.8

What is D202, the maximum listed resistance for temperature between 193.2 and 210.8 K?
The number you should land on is 221.8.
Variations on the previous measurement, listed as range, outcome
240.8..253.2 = 216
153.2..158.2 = 197.3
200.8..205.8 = 207.8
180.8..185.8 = 175.1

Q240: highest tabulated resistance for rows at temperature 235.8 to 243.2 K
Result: 216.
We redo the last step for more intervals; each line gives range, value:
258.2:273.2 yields 210.1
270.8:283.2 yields 220.6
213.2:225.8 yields 214.6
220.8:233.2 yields 215.9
